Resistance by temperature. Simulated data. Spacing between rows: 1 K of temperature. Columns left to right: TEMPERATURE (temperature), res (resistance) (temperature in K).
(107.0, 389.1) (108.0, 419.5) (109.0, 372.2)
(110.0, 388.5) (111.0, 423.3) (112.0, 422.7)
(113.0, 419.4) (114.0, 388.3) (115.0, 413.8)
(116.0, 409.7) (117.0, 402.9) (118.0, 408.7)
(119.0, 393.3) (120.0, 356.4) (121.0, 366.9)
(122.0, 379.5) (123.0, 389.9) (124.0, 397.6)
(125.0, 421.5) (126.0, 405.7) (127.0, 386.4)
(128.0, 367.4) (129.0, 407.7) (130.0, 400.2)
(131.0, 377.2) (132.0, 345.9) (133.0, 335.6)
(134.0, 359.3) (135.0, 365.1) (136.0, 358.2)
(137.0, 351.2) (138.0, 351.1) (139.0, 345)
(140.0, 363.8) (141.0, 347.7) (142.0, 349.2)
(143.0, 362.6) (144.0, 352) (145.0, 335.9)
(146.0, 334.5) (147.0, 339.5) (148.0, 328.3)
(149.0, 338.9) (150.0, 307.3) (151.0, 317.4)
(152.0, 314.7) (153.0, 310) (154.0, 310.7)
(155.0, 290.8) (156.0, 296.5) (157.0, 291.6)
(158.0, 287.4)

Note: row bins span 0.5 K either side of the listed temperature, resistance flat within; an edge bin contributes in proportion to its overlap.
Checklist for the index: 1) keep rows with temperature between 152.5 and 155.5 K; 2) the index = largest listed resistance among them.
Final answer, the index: 310.7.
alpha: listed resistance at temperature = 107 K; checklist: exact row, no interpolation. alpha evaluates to 389.1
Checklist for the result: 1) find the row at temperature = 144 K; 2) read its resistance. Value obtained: 352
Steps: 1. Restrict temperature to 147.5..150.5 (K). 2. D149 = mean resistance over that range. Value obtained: 325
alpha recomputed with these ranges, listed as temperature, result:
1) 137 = 351.2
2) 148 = 328.3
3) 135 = 365.1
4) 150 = 307.3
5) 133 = 335.6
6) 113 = 419.4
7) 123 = 389.9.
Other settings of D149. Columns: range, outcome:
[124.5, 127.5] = 405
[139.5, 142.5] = 354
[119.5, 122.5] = 368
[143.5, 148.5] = 338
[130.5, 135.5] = 357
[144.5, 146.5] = 335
